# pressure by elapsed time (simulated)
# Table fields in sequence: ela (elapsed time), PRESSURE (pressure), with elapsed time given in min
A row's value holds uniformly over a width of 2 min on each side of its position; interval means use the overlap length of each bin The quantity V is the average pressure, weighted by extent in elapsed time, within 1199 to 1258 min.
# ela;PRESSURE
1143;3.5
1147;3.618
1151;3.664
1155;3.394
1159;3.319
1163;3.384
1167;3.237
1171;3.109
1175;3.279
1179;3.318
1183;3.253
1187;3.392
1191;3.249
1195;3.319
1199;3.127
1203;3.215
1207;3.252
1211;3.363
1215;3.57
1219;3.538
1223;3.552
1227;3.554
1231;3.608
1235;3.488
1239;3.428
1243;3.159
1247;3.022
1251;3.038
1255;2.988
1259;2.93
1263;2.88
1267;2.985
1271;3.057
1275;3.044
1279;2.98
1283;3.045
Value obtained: 3.33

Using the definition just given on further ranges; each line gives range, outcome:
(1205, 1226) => 3.46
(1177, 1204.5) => 3.27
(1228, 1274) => 3.15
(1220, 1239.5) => 3.53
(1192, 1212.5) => 3.25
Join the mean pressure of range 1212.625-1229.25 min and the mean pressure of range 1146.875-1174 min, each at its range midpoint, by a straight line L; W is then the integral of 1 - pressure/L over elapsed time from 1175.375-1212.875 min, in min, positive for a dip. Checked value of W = 2.09 min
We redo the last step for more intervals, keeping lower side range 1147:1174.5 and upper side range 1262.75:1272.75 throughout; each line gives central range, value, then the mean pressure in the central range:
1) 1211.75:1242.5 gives -3.7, 3.51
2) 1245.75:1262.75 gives 0.3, 2.98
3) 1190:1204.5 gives 0.1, 3.23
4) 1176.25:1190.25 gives -0.1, 3.31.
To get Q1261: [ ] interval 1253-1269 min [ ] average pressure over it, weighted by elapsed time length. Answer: 2.95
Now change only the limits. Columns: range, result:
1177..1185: 3.29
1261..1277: 2.99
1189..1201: 3.23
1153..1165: 3.37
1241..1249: 3.09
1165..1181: 3.24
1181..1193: 3.3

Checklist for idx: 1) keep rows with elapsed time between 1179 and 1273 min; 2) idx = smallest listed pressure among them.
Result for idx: 2.88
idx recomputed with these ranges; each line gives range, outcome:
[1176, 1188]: 3.253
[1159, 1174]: 3.109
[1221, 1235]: 3.488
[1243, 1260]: 2.93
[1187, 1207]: 3.127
